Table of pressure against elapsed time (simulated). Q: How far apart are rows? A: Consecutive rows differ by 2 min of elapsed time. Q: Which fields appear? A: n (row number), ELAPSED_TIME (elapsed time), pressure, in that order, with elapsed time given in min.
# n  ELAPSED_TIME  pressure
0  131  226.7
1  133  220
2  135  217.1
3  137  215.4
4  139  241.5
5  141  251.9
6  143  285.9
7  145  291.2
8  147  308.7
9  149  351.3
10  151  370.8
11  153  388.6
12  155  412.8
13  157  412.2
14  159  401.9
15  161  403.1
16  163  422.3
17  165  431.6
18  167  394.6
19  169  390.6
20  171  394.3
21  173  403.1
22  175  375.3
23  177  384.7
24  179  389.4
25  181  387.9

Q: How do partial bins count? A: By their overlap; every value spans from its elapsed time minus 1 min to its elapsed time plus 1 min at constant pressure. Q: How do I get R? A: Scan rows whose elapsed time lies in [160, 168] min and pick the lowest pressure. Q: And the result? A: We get 394.6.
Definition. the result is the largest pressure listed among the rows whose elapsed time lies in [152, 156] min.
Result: 412.8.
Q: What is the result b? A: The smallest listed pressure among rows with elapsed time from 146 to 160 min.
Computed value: 308.7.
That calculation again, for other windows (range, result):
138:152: 241.5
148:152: 351.3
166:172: 390.6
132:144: 215.4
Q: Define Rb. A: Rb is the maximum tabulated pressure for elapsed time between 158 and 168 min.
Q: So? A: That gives 431.6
